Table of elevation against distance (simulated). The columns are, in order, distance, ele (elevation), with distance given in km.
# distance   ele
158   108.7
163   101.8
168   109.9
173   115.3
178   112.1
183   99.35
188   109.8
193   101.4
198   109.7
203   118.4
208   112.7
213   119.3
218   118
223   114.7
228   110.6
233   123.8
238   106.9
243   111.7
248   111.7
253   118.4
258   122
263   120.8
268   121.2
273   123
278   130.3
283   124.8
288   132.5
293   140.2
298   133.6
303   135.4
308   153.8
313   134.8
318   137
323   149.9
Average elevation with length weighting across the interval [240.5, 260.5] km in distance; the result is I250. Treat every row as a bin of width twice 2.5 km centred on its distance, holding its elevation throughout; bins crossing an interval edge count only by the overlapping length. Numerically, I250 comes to 116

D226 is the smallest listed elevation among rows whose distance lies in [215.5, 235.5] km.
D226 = 110.6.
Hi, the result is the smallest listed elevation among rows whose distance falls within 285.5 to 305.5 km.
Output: 132.5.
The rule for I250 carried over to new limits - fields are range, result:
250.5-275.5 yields 121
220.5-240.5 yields 114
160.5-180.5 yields 110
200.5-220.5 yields 117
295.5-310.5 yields 141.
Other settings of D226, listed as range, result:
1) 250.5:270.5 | 118.4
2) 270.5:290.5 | 123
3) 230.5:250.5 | 106.9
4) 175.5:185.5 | 99.35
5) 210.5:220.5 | 118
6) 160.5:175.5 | 101.8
